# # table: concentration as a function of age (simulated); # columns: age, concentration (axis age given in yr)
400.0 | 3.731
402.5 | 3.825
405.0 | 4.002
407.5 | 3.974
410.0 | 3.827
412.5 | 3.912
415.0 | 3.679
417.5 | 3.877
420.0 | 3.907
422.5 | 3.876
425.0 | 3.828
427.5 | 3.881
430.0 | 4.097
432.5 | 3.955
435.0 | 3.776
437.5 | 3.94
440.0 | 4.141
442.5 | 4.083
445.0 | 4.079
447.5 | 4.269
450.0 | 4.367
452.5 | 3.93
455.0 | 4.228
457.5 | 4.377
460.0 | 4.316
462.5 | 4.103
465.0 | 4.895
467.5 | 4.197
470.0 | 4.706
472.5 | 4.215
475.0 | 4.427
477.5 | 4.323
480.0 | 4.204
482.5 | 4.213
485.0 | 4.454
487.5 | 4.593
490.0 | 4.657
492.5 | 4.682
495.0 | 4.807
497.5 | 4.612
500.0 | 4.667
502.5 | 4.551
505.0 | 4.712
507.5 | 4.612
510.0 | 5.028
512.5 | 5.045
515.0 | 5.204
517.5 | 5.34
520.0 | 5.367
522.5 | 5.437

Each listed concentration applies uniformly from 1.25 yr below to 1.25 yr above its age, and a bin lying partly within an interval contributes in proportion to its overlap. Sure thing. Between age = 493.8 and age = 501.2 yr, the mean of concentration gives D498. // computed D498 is 4.69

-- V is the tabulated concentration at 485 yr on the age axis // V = 4.454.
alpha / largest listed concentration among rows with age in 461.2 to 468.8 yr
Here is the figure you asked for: 4.895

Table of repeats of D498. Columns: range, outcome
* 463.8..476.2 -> 4.49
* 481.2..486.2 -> 4.33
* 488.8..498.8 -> 4.69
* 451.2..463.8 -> 4.19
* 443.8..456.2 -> 4.17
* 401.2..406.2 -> 3.91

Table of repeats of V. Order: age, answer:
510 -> 5.028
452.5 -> 3.93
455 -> 4.228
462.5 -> 4.103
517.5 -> 5.34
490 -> 4.657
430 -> 4.097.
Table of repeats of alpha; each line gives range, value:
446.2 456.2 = 4.367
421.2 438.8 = 4.097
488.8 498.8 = 4.807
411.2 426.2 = 3.912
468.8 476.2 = 4.706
